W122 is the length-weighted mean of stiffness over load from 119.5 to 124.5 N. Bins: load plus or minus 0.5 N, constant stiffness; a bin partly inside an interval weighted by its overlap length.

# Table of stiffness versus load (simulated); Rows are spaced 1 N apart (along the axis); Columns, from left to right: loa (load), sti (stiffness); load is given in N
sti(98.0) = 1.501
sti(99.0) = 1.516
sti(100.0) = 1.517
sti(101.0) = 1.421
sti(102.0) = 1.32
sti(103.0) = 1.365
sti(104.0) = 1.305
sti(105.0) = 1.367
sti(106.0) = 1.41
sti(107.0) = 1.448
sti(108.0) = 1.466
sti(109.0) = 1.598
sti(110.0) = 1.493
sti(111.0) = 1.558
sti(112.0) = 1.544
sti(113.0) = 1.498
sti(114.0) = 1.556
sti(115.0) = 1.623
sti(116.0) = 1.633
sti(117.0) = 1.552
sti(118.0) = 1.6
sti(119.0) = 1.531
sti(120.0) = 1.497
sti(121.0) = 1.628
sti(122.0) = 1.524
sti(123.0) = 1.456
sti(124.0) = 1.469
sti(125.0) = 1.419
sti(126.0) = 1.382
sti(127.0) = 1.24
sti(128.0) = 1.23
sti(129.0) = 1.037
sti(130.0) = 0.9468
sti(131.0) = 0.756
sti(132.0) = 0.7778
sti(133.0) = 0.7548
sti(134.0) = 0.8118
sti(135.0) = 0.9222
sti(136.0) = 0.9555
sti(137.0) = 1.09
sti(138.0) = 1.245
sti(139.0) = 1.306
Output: 1.51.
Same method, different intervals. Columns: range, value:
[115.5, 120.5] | 1.56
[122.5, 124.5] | 1.46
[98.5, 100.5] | 1.52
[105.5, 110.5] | 1.48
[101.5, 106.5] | 1.35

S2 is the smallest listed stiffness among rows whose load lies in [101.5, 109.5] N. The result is 1.305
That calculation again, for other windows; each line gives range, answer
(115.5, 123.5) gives 1.456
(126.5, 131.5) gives 0.756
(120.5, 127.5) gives 1.24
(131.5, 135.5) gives 0.7548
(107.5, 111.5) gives 1.466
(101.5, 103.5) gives 1.32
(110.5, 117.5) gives 1.498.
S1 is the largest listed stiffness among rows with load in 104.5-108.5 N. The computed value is 1.466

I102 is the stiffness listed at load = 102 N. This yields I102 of 1.32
